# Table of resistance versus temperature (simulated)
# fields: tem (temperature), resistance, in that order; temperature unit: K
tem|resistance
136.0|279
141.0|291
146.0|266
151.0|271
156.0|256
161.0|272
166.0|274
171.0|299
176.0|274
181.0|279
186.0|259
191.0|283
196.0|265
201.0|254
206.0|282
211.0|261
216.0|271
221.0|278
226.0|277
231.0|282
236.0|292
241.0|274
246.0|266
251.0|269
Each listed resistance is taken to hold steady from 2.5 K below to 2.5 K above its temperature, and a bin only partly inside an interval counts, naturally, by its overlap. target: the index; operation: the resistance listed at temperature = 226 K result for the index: 277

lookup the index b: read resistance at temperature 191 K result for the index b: 283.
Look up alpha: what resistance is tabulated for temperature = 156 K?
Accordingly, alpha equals 256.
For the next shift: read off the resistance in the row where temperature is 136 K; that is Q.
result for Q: 279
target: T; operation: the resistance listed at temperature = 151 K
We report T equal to 271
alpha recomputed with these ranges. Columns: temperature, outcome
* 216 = 271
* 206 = 282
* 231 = 282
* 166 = 274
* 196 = 265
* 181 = 279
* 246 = 266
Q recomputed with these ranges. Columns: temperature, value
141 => 291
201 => 254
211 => 261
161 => 272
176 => 274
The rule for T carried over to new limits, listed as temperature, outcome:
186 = 259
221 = 278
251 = 269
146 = 266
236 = 292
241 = 274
